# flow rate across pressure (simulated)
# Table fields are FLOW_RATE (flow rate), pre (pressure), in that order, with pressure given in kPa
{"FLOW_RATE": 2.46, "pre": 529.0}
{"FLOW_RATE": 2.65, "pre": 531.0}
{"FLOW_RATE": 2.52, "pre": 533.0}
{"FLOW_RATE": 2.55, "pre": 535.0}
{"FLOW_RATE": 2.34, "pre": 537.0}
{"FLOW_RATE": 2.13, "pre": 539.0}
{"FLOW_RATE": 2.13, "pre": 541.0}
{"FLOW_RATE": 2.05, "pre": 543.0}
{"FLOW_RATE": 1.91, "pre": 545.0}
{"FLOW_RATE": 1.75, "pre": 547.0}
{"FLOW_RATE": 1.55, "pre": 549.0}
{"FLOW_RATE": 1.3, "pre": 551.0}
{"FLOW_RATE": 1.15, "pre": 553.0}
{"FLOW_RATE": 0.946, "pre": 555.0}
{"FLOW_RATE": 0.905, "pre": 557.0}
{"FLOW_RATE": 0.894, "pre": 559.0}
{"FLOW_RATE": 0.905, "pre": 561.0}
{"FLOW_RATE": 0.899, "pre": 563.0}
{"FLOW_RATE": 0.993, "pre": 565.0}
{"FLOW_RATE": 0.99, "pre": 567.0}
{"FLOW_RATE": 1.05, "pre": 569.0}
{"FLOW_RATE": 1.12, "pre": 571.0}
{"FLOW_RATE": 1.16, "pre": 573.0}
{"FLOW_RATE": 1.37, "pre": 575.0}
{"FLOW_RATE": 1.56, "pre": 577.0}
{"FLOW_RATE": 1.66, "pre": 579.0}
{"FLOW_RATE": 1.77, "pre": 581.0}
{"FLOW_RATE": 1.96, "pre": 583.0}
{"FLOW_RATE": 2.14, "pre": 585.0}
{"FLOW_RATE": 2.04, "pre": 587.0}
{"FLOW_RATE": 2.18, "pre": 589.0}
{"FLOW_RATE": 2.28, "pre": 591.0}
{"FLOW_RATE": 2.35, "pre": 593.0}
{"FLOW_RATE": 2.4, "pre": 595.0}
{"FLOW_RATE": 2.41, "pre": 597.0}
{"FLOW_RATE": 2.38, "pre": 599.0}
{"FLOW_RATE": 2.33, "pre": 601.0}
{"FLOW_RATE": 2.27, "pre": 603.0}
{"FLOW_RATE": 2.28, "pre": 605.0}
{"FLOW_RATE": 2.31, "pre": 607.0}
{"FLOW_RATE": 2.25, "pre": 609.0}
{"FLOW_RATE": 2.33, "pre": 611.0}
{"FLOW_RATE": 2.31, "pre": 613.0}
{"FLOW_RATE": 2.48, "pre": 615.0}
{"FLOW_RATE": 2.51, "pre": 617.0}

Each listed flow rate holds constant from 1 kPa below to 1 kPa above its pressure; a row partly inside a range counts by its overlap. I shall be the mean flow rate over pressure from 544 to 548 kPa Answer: 1.83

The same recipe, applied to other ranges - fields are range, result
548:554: 1.33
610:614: 2.32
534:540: 2.34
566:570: 1.02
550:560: 1.04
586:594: 2.21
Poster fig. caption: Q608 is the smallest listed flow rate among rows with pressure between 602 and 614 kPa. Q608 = 2.25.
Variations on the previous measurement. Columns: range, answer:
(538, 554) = 1.15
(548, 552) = 1.3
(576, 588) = 1.56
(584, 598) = 2.04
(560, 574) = 0.899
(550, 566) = 0.894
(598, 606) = 2.27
